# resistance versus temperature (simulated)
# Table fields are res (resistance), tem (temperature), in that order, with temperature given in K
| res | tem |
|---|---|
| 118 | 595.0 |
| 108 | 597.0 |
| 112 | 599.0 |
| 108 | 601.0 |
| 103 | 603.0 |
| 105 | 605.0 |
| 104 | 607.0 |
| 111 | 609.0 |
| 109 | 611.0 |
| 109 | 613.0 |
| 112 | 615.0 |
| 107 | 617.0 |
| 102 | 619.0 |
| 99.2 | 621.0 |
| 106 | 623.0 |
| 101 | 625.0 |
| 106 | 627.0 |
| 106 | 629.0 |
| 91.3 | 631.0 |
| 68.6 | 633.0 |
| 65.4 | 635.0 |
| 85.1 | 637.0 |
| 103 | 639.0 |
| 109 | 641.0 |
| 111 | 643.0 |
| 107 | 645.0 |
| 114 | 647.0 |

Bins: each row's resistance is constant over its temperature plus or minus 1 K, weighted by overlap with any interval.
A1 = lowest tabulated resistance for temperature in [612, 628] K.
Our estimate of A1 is 99.2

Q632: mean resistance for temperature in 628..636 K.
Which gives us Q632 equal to 82.8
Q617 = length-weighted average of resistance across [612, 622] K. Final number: 106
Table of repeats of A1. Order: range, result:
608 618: 107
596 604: 103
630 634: 68.6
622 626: 101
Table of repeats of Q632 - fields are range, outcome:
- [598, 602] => 110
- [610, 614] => 109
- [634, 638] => 75.2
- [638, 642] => 106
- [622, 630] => 105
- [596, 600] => 110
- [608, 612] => 110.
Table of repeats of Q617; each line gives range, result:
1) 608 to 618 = 110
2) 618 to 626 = 102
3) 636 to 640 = 94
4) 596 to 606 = 107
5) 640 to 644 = 110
